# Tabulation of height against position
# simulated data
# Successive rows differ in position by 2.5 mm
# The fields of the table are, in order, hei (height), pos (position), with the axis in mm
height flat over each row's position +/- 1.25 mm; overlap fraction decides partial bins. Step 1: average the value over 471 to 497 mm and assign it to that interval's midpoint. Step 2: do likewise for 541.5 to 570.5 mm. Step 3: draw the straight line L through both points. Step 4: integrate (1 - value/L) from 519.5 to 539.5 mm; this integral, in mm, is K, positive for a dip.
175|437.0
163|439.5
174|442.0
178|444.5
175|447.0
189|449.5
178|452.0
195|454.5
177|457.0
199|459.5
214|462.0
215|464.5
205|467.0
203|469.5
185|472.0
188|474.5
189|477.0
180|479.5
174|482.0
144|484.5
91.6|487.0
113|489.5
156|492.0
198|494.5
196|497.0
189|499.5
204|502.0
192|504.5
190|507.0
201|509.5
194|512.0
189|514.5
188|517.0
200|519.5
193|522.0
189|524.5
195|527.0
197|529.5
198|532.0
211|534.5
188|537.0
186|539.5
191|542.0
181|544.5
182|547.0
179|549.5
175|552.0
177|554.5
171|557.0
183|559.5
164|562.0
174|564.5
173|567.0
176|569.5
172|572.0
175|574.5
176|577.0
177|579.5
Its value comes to -2.8 mm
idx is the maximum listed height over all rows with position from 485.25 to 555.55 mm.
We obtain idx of 211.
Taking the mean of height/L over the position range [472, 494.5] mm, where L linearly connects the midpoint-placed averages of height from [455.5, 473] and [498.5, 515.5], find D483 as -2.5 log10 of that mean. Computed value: 0.24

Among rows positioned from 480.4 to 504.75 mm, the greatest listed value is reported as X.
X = 204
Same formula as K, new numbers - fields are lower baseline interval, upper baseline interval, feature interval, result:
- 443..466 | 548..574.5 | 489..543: -2.6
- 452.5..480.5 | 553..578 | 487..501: 1.9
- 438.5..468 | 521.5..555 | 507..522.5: -0.4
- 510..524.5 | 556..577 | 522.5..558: -0.7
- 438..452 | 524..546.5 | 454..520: 0.0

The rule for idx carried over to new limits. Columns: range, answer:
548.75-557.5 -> 179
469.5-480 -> 203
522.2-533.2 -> 198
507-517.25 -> 201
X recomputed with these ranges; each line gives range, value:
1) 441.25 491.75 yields 215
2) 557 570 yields 183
